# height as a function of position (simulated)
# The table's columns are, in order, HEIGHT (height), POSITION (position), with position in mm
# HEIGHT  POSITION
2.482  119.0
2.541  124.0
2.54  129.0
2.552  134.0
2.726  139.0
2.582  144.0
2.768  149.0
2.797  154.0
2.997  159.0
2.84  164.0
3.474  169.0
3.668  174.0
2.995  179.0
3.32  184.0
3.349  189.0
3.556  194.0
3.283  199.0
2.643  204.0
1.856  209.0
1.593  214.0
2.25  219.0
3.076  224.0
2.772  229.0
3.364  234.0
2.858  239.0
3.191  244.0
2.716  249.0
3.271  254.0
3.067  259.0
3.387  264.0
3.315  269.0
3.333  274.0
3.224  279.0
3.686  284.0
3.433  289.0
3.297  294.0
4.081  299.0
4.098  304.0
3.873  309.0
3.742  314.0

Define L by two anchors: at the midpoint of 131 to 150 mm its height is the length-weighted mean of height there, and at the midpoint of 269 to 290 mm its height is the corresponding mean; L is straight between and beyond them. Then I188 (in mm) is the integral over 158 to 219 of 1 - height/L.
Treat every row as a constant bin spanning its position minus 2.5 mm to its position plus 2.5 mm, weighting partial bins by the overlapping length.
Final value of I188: -0.9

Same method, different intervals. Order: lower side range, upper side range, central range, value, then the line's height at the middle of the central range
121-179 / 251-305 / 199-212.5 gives 3.1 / 3.12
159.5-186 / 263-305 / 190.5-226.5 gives 7.6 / 3.33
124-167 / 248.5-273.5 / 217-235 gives 1.3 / 3.06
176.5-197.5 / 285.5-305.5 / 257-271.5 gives 1.3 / 3.59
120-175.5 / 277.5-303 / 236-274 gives 3.0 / 3.4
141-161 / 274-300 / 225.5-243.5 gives 1.1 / 3.22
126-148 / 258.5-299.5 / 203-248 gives 7.1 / 3.11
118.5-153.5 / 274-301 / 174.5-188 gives -1.7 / 2.88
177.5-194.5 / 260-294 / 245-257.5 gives 1.2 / 3.35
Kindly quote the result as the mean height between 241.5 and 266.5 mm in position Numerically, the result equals 3.13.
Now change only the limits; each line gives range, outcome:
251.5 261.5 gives 3.17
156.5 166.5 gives 2.92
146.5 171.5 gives 2.98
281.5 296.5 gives 3.47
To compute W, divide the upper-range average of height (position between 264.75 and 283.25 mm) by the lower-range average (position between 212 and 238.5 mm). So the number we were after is 1.3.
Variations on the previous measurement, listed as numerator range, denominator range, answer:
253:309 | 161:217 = 1.18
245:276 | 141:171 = 1.10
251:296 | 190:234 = 1.24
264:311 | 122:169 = 1.30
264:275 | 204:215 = 1.71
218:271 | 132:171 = 1.07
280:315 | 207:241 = 1.46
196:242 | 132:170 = 0.94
